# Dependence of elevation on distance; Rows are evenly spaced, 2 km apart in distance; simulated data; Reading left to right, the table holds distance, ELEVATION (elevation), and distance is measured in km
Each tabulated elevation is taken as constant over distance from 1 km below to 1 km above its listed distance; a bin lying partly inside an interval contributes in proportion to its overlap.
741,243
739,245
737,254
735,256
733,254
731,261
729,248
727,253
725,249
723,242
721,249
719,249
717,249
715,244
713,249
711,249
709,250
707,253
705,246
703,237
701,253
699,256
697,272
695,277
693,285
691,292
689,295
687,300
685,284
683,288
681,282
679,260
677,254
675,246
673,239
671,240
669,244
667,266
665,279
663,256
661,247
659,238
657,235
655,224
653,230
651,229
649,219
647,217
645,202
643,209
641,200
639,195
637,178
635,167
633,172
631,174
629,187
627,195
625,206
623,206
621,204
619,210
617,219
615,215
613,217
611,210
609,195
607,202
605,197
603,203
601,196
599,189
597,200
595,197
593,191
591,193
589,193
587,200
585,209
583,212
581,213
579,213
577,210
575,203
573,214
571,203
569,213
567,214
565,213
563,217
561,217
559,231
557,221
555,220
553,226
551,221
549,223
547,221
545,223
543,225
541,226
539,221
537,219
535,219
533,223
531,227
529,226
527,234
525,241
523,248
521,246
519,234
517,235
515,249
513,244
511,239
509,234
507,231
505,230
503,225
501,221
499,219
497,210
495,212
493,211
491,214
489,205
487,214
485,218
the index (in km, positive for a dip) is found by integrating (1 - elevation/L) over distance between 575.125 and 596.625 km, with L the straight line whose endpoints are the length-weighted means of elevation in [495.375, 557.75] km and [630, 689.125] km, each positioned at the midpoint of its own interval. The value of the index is 2.6 km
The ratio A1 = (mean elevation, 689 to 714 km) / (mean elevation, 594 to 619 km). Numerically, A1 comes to 1.3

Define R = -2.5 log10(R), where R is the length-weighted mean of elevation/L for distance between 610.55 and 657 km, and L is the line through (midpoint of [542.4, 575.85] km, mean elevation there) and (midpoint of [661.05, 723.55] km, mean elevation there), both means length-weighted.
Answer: 0.18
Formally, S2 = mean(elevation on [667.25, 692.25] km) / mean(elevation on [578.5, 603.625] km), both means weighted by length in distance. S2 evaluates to 1.34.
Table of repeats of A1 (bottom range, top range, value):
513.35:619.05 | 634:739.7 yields 1.14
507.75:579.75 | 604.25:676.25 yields 0.96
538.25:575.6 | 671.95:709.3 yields 1.22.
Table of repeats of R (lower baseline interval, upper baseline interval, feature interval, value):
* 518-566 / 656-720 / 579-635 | 0.20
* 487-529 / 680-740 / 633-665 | 0.16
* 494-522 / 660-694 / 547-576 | 0.12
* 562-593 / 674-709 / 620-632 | 0.19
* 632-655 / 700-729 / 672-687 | -0.18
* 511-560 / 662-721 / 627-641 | 0.35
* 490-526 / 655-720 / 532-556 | 0.07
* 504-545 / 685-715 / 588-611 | 0.25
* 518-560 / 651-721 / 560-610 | 0.16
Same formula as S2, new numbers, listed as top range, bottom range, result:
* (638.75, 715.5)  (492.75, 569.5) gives 1.11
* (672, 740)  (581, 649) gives 1.30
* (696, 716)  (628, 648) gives 1.32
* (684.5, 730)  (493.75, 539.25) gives 1.13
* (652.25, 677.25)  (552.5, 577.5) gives 1.14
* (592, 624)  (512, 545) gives 0.88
